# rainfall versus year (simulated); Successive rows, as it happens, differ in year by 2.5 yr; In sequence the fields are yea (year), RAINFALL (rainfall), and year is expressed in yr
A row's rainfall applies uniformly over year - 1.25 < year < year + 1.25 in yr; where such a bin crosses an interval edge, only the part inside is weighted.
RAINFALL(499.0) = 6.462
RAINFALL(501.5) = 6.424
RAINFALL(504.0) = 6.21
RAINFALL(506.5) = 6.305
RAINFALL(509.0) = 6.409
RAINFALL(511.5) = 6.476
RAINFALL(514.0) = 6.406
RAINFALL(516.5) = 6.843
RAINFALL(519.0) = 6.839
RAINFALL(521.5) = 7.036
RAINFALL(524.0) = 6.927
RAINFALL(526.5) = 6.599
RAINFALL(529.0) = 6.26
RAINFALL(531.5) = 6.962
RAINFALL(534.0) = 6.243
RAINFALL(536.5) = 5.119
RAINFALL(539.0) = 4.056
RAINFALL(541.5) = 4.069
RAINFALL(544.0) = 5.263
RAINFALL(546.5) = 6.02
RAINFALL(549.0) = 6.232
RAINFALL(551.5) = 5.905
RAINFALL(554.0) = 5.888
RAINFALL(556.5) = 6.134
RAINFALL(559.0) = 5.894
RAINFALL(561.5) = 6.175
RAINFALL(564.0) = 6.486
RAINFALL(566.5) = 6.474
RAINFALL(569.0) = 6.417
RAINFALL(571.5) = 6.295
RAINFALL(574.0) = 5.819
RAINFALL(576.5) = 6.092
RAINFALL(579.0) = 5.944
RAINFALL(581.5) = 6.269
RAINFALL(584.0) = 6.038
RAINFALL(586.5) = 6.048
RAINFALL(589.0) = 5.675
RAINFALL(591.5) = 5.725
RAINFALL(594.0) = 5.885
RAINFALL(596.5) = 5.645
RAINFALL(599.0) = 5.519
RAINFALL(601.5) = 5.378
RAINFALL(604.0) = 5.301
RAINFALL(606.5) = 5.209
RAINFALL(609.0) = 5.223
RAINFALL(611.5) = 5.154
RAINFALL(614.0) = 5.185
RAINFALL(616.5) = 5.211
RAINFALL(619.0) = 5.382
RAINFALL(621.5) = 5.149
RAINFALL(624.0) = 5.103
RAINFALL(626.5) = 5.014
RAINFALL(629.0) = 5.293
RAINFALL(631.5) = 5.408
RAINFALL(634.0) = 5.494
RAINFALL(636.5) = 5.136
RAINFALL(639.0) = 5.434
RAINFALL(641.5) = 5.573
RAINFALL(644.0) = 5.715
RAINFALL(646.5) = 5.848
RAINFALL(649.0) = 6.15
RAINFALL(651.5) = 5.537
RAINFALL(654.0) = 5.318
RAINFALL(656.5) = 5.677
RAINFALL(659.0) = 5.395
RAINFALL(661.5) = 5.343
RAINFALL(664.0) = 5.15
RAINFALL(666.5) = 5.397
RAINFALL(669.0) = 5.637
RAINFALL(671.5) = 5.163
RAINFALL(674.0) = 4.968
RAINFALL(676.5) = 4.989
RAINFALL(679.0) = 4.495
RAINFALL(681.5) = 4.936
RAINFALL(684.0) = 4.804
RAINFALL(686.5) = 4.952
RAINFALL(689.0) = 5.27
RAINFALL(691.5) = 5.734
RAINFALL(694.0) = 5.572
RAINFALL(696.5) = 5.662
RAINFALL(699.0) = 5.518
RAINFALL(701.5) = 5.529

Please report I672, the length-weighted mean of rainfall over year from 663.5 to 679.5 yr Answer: 5.14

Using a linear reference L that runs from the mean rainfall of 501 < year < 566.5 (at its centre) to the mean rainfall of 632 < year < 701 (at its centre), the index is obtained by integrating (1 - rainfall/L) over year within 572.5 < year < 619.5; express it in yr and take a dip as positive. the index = 1.2 yr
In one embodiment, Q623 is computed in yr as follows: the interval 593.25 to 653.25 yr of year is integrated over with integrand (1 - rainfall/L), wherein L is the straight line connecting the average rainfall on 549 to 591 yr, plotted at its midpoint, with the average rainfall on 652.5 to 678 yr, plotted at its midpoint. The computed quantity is 2.48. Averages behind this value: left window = 6.09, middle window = 5.41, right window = 5.3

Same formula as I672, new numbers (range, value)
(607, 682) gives 5.32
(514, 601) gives 6.02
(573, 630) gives 5.53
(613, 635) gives 5.25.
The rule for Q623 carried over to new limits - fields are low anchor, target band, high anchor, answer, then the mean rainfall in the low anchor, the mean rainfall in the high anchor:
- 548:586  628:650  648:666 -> 0.3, 6.14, 5.5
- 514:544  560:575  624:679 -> -1.1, 6.07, 5.38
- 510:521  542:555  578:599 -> 1.1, 6.66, 5.88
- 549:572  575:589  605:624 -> -0.6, 6.18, 5.21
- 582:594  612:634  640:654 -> 2.1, 5.9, 5.72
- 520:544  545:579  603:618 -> -3.0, 5.89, 5.22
